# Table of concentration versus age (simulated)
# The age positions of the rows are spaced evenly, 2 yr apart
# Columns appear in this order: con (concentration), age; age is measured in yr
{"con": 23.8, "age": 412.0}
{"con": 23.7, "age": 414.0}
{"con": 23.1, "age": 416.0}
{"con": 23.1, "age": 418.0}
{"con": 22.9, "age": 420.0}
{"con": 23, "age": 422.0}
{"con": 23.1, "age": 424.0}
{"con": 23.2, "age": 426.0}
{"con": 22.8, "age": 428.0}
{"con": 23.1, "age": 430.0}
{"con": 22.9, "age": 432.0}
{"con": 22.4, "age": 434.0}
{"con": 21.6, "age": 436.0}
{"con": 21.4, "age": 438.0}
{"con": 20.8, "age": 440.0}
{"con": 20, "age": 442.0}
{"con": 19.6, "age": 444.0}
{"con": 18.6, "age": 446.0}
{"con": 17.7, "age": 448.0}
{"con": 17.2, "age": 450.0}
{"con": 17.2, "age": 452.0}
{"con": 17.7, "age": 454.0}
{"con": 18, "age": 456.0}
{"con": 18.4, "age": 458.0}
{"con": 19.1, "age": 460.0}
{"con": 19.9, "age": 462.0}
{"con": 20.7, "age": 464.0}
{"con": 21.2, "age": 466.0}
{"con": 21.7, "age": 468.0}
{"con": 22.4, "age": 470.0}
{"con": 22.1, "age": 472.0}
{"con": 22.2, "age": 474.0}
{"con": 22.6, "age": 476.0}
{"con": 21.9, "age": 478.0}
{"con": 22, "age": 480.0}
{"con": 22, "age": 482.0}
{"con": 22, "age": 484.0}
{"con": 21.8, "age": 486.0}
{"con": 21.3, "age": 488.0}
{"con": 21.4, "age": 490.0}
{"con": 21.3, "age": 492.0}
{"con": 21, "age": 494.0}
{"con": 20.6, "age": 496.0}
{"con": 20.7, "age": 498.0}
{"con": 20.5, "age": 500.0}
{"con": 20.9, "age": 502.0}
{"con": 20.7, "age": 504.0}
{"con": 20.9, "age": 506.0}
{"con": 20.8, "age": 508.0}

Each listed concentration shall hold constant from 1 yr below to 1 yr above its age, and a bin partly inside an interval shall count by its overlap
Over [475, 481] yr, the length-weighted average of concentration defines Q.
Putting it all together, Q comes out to 22.2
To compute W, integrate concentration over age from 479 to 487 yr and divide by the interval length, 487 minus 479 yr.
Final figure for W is 21.9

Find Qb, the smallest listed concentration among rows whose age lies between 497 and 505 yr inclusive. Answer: 20.5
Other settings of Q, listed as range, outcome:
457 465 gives 19.5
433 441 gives 21.5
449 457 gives 17.5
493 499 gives 20.8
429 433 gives 23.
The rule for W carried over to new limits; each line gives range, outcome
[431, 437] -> 22.3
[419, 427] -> 23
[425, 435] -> 22.9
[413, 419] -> 23.3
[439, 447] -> 19.8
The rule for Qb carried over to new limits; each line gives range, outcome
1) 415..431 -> 22.8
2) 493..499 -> 20.6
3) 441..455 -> 17.2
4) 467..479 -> 21.7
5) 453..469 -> 17.7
